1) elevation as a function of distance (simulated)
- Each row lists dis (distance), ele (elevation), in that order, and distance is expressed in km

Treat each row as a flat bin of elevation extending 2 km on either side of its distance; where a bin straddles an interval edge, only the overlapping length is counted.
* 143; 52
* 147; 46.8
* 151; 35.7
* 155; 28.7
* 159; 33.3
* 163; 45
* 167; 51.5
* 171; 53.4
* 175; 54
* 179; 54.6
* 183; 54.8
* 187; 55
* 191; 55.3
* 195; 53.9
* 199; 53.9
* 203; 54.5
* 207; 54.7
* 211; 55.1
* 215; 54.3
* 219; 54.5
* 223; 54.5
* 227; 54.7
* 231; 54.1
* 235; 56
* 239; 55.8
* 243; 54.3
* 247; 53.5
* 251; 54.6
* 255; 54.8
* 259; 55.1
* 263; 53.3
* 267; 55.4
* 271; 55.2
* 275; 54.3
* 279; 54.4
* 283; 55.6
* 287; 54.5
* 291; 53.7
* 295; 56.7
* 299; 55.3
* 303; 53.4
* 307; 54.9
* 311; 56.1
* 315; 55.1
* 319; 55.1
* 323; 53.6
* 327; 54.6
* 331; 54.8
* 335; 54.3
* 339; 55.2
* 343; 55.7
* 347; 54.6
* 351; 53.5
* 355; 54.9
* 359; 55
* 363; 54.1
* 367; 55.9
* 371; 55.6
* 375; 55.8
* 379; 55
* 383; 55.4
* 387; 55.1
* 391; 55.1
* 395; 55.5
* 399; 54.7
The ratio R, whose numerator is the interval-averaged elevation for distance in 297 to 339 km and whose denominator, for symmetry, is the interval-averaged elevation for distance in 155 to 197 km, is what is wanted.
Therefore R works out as 1.09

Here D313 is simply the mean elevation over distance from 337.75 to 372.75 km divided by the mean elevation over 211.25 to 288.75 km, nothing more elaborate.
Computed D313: 1.0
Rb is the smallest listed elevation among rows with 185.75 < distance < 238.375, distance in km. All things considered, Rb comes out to 53.9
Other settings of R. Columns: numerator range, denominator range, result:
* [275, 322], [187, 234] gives 1.01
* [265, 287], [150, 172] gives 1.34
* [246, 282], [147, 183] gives 1.21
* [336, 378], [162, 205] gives 1.03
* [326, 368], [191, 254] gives 1.00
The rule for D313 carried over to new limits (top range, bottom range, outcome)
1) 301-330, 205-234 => 1.00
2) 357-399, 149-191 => 1.17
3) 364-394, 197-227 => 1.02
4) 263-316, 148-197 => 1.15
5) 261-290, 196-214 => 1.00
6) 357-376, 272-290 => 1.01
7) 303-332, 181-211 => 1.00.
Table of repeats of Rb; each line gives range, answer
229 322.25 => 53.3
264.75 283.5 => 54.3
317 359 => 53.5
